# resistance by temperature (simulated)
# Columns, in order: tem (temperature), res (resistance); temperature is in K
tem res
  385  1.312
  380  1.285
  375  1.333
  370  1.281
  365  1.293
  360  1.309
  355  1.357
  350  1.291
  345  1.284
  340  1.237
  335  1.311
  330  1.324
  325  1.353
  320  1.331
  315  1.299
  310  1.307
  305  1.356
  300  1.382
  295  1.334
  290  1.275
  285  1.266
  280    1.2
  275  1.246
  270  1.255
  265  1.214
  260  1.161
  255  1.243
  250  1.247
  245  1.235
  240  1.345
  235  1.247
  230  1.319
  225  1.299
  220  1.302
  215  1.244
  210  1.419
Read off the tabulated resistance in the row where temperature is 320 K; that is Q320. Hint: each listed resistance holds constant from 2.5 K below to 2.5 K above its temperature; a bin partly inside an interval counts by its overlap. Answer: 1.331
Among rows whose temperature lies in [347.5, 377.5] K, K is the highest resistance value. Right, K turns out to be 1.357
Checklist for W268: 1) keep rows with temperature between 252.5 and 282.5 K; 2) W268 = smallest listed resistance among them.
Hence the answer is 1.161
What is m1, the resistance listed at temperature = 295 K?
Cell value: 1.334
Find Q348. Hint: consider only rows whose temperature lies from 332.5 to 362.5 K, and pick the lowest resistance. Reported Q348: 1.237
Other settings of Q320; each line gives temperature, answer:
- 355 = 1.357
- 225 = 1.299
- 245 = 1.235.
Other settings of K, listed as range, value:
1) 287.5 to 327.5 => 1.382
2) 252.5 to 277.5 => 1.255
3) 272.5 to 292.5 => 1.275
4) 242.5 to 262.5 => 1.247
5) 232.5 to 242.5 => 1.345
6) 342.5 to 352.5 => 1.291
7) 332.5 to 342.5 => 1.311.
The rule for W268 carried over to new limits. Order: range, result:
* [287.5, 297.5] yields 1.275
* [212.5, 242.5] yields 1.244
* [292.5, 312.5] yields 1.307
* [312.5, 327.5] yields 1.299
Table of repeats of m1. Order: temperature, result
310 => 1.307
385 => 1.312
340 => 1.237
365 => 1.293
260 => 1.161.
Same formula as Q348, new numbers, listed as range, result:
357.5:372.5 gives 1.281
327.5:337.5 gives 1.311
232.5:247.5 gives 1.235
